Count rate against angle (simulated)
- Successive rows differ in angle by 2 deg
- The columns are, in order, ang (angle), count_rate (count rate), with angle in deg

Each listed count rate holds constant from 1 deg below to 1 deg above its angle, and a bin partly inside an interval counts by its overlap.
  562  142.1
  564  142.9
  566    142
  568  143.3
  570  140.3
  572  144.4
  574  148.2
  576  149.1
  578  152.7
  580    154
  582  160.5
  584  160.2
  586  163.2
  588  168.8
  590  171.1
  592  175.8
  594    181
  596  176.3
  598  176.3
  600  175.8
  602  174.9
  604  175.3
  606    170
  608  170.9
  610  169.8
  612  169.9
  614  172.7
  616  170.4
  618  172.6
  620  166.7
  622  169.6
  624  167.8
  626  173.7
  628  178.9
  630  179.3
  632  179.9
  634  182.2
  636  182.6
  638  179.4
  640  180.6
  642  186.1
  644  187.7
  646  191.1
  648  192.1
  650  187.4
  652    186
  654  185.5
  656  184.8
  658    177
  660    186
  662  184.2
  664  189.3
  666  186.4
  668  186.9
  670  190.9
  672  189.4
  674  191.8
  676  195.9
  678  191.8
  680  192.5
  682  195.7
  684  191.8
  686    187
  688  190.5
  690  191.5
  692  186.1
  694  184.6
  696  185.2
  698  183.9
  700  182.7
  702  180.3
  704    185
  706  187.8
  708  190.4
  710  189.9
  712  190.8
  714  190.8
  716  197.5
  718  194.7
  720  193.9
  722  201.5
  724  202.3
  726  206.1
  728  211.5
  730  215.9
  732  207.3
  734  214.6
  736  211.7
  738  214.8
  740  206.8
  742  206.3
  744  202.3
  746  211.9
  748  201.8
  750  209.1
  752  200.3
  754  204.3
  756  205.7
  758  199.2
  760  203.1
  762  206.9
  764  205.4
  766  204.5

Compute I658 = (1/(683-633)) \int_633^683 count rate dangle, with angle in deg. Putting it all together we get 187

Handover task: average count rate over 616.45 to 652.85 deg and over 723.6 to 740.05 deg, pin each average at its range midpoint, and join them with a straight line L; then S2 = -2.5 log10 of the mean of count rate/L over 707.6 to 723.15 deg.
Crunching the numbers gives 0.06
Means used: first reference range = 180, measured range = 194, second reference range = 211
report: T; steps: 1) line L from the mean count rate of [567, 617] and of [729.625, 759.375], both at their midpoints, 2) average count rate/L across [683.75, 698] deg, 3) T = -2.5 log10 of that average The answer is 0.03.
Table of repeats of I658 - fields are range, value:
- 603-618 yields 171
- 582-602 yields 172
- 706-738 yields 201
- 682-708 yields 187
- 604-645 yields 176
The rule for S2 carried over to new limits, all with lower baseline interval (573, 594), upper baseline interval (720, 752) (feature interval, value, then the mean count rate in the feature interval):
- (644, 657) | -0.04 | 188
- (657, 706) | 0.02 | 188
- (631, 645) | -0.03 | 183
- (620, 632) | 0.00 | 174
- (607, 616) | -0.01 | 171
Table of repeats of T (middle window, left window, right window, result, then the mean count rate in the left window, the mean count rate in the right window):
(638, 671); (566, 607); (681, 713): -0.05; 163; 188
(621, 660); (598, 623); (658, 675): -0.01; 172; 187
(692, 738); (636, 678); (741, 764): 0.01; 187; 205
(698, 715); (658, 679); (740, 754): 0.06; 189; 205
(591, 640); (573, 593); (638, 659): -0.01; 160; 186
